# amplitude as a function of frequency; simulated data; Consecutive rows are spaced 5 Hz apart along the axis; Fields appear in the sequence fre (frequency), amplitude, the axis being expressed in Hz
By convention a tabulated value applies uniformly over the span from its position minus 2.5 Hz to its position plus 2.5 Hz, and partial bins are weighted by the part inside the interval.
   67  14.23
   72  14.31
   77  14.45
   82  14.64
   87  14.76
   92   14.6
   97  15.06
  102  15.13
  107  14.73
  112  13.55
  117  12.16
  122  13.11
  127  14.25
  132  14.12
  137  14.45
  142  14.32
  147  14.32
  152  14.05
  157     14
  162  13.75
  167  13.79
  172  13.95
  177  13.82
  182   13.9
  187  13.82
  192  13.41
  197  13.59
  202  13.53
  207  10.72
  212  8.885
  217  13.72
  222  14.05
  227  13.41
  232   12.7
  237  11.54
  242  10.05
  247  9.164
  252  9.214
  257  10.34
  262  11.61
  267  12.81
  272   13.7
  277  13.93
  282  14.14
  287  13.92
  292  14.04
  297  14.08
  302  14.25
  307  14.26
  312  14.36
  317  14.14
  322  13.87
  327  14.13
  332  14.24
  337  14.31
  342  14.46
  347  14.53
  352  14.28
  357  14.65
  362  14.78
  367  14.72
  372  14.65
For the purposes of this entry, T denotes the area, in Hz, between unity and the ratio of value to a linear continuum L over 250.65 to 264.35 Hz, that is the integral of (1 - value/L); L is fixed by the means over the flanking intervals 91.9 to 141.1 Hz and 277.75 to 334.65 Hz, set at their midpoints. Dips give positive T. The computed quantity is 3.5 Hz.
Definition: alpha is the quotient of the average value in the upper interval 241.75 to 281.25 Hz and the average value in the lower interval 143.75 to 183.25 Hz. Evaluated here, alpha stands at 0.83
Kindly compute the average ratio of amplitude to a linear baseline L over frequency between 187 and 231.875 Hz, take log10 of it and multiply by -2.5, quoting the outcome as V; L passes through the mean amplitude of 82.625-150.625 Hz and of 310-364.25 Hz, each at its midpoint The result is 0.12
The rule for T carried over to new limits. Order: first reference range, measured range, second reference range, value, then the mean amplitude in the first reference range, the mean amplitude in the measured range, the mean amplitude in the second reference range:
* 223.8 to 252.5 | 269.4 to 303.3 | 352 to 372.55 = -3.9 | 11.2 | 14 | 14.7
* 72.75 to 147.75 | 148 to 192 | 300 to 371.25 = 1.2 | 14.2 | 13.9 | 14.4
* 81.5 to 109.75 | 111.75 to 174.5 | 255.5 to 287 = 2.0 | 14.8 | 13.8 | 12.9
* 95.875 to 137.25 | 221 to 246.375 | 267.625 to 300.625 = 3.5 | 14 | 12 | 13.9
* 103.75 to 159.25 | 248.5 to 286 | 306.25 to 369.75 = 5.2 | 13.9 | 12.2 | 14.4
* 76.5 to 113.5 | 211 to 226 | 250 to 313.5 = 1.1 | 14.7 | 12.7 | 13.1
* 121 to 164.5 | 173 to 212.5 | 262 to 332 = 3.0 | 14.1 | 13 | 13.9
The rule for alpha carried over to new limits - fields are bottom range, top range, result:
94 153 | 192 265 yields 0.83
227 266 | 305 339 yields 1.30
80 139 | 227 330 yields 0.90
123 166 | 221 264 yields 0.80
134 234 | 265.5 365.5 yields 1.06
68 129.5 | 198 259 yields 0.81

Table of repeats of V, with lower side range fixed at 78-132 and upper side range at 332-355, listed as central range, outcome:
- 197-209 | 0.145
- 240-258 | 0.430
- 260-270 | 0.164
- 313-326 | 0.023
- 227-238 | 0.147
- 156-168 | 0.032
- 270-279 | 0.040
